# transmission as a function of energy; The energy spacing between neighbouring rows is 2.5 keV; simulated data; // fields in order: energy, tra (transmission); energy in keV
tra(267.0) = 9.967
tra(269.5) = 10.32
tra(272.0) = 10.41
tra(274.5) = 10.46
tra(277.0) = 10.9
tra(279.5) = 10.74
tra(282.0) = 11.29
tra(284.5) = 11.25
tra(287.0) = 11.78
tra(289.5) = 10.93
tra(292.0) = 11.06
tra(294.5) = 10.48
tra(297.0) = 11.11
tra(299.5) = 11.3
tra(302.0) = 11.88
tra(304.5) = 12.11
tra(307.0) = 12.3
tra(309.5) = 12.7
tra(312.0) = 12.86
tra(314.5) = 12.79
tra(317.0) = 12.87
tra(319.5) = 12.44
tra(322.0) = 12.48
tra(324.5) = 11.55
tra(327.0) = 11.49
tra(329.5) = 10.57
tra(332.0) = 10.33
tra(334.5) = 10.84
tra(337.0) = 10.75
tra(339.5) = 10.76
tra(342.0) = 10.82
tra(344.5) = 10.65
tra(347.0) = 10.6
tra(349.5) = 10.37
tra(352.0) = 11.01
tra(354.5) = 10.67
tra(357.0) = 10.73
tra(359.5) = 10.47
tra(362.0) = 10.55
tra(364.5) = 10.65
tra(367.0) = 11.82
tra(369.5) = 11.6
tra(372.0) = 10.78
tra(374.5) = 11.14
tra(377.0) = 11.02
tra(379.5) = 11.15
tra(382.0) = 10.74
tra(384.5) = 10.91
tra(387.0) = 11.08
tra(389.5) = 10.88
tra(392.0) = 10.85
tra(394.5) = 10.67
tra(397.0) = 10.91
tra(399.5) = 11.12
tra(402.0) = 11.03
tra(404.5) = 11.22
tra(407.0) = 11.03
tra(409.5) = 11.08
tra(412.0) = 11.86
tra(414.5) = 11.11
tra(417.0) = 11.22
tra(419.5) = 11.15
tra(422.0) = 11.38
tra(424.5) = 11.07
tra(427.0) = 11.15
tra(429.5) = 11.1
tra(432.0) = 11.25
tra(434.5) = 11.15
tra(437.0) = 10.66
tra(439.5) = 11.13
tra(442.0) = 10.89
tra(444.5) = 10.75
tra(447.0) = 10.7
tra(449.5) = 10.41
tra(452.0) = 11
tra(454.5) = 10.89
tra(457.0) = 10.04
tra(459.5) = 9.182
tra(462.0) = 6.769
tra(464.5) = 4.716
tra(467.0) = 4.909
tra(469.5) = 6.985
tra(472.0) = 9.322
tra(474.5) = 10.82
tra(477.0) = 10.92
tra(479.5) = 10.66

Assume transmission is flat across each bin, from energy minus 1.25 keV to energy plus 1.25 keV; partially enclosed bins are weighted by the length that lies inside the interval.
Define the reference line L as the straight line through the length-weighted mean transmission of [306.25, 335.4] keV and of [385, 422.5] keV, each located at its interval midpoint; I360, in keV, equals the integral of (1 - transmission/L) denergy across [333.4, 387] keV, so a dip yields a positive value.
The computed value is 3.1 keV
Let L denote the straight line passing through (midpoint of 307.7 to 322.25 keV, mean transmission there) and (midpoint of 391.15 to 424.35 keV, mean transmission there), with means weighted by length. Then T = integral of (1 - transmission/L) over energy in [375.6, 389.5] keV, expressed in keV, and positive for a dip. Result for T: 0.7 keV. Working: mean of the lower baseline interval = 12.7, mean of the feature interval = 11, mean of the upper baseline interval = 11.1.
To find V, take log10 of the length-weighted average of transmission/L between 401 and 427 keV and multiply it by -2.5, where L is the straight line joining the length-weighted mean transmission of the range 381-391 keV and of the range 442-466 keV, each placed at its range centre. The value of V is -0.093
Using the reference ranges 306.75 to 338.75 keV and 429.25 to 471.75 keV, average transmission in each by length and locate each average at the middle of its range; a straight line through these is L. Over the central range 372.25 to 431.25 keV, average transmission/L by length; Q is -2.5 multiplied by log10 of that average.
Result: -0.07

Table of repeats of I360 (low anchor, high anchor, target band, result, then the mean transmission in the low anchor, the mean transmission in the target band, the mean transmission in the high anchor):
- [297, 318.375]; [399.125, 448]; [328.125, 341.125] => 1.5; 12.3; 10.7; 11.1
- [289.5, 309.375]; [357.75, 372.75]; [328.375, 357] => 1.2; 11.5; 10.7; 11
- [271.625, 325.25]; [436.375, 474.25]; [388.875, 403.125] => -1.1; 11.6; 10.9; 9.24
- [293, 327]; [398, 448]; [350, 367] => 1.3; 12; 10.8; 11.1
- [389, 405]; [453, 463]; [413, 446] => -3.3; 10.9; 11.1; 9.33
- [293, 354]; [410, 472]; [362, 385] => -0.4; 11.4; 11.1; 10.1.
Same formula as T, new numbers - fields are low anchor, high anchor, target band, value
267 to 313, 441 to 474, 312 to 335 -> -2.1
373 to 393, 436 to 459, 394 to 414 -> -0.5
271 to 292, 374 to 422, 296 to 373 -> -2.3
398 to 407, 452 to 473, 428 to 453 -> -4.8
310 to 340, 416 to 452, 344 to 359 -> 1.1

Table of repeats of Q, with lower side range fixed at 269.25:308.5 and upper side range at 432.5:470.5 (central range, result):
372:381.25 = -0.08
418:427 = -0.15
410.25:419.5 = -0.16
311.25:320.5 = -0.17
